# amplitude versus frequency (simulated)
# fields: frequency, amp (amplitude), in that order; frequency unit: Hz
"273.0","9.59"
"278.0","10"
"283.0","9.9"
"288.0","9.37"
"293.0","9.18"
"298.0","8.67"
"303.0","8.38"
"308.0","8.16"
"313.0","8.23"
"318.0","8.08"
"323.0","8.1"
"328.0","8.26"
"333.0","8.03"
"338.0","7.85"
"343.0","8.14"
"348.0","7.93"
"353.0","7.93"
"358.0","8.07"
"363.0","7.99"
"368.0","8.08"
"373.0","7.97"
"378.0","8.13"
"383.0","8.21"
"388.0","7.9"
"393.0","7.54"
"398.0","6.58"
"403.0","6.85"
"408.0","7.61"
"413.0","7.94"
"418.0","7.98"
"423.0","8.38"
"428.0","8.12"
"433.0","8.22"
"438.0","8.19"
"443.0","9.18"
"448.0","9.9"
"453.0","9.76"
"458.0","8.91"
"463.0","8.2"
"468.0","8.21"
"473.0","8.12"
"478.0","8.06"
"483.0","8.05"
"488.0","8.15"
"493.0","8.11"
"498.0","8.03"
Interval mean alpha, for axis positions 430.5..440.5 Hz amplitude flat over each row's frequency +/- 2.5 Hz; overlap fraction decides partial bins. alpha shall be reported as 8.21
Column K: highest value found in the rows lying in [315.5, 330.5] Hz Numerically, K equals 8.26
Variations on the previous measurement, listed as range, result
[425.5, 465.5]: 9.9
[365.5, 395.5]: 8.21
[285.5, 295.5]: 9.37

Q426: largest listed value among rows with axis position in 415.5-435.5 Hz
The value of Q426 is 8.38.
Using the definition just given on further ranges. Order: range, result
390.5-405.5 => 7.54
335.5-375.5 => 8.14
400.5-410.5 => 7.61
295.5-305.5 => 8.67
